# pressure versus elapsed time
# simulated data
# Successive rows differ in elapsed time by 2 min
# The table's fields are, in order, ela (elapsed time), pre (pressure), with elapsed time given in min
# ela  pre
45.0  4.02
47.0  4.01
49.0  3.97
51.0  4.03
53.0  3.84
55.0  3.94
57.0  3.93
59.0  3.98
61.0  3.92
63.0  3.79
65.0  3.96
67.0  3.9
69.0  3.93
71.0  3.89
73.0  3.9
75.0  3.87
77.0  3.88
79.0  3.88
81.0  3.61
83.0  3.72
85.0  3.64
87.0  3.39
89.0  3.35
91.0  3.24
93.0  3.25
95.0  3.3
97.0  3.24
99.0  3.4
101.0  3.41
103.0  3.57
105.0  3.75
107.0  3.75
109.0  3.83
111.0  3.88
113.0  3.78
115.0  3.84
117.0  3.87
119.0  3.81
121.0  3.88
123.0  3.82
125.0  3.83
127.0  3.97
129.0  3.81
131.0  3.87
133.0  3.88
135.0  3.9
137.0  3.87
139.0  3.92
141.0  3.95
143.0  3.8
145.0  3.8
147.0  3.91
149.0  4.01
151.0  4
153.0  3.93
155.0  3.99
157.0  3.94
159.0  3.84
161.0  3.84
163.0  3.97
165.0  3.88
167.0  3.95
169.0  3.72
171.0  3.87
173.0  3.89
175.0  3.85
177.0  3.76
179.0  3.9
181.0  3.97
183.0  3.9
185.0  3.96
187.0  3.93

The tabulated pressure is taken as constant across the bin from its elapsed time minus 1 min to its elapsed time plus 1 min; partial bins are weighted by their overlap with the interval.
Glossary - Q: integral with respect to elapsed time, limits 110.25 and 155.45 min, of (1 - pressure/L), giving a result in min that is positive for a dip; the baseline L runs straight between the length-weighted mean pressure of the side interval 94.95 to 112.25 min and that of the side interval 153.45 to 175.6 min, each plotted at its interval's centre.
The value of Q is -1.8 min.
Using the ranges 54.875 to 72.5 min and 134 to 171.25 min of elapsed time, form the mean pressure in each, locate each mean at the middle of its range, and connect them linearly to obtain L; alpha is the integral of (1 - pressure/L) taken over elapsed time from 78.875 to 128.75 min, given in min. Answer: 3.4 min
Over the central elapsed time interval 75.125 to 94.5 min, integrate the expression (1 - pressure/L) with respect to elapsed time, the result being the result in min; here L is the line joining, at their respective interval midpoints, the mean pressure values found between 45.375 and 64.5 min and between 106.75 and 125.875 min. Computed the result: 1.63 min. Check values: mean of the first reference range 3.94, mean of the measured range 3.56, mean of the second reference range 3.83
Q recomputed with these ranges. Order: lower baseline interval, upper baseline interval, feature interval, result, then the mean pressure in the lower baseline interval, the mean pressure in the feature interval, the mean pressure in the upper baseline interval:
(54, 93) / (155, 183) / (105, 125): -0.1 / 3.76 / 3.83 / 3.88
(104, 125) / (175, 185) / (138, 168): -0.4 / 3.82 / 3.92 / 3.89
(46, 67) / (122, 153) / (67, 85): 0.4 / 3.94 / 3.83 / 3.89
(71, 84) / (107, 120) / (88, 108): 2.1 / 3.82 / 3.43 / 3.83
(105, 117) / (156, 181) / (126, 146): -0.2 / 3.81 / 3.88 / 3.87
